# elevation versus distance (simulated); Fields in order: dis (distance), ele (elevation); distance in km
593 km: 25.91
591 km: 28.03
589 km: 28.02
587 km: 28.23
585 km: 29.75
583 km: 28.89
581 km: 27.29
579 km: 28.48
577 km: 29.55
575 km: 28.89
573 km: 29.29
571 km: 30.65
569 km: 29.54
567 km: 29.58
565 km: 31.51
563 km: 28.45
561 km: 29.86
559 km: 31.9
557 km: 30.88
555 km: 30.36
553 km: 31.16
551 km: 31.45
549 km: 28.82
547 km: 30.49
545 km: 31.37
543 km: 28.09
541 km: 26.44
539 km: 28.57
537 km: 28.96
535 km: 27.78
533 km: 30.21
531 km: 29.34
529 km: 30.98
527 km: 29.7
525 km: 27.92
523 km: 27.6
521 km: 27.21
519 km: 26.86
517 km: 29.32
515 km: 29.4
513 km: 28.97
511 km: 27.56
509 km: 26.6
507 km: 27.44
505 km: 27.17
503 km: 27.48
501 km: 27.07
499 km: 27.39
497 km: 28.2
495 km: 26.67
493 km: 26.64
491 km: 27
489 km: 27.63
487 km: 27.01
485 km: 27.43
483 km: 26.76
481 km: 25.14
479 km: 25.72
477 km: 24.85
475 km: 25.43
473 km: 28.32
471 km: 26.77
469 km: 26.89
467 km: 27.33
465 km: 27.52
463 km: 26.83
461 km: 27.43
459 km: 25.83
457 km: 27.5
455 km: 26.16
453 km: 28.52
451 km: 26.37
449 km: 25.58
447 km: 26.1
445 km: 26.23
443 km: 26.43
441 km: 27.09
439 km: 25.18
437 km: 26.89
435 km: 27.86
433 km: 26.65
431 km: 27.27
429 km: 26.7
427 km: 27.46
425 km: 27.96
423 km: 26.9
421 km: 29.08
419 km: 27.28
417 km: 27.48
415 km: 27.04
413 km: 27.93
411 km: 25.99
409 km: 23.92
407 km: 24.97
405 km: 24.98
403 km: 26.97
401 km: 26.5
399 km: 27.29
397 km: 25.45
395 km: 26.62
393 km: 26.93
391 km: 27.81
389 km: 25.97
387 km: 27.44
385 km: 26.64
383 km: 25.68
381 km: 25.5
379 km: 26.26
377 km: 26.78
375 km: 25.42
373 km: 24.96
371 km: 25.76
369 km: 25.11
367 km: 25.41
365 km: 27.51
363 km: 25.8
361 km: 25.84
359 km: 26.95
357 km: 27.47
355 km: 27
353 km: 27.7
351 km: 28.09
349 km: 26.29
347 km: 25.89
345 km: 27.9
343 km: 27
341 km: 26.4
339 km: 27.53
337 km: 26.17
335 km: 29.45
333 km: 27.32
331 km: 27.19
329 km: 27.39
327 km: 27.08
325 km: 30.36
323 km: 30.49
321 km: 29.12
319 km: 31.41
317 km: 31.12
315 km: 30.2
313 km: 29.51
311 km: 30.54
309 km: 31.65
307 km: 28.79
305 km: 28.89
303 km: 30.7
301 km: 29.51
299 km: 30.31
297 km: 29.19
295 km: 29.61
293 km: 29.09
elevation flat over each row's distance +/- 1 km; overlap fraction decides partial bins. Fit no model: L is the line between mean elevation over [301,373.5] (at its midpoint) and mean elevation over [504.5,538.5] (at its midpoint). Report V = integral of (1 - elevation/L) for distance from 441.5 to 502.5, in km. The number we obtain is 3.3 km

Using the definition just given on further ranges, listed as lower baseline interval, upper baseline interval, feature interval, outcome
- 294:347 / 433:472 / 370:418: 2.6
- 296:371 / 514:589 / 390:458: 4.5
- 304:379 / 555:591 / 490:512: 1.3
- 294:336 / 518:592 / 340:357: 1.4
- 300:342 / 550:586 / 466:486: 2.1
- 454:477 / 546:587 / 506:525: 0.3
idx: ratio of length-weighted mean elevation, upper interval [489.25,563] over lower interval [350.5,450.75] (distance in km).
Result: 1.08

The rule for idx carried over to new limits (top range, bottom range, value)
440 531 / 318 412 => 1.01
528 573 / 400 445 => 1.12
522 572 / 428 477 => 1.11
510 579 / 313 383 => 1.07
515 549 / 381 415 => 1.10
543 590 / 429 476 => 1.11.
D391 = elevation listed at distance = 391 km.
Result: 27.81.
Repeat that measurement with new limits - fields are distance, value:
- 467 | 27.33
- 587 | 28.23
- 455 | 26.16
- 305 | 28.89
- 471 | 26.77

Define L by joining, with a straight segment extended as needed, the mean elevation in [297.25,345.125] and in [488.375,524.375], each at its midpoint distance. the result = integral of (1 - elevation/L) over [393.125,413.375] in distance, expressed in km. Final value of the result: 1.67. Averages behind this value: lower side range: 29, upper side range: 27.6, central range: 26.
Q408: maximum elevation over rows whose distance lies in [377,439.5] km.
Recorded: 29.08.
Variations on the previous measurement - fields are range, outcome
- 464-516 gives 29.4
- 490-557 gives 31.45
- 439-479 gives 28.52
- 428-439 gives 27.86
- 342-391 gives 28.09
